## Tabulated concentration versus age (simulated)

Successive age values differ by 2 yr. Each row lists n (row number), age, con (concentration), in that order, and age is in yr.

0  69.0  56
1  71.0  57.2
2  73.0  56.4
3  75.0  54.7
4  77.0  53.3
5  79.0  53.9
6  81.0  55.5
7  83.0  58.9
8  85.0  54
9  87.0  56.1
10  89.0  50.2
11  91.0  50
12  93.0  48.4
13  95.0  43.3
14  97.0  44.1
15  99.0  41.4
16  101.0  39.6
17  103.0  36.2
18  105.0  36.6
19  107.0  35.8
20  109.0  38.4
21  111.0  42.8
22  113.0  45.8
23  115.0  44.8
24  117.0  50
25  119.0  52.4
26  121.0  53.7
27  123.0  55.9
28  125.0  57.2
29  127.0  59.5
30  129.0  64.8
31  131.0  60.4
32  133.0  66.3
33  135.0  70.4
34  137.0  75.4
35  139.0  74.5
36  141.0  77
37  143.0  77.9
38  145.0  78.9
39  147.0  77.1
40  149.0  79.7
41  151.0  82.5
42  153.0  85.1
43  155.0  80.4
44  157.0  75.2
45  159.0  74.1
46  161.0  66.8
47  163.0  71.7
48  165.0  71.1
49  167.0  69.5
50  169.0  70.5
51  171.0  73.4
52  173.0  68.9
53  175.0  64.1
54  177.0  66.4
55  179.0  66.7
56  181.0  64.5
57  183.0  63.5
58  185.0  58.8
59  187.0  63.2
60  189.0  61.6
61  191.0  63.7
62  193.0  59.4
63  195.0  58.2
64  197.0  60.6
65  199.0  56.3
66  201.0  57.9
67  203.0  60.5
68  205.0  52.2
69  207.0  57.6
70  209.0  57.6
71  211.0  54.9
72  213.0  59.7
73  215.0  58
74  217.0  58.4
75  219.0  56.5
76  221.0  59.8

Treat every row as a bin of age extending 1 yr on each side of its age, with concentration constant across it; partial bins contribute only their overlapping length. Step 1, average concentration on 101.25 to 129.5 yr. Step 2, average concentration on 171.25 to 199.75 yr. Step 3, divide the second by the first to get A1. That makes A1 1.3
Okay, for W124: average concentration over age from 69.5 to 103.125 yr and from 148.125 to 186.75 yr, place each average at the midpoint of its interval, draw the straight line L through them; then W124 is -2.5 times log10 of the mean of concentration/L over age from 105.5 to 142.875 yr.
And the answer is 0.06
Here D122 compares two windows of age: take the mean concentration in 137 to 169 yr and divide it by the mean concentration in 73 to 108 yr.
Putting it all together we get 1.6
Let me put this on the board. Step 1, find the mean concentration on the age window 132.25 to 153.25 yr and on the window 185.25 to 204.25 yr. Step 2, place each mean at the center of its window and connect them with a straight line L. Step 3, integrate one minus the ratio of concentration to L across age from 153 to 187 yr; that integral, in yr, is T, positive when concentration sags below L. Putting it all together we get -0.7 yr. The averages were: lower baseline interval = 76.6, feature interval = 69.4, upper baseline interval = 60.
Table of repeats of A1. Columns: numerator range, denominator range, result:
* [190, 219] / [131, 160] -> 0.76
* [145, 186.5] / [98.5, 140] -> 1.36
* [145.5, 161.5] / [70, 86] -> 1.41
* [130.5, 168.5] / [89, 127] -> 1.63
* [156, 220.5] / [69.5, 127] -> 1.29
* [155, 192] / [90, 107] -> 1.61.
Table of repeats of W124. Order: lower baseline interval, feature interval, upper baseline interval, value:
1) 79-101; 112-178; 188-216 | -0.25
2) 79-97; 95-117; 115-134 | 0.30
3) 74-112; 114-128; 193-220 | -0.08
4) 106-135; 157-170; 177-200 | -0.21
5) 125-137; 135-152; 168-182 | -0.18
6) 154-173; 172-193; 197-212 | 0.02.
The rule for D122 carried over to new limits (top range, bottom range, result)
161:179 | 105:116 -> 1.68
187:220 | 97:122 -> 1.35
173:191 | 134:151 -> 0.83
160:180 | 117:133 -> 1.19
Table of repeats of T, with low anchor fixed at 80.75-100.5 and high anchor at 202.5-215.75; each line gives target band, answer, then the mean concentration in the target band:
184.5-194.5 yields -0.98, 61.3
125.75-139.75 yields -3.92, 67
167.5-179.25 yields -2.92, 68.5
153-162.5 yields -3.75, 75.2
